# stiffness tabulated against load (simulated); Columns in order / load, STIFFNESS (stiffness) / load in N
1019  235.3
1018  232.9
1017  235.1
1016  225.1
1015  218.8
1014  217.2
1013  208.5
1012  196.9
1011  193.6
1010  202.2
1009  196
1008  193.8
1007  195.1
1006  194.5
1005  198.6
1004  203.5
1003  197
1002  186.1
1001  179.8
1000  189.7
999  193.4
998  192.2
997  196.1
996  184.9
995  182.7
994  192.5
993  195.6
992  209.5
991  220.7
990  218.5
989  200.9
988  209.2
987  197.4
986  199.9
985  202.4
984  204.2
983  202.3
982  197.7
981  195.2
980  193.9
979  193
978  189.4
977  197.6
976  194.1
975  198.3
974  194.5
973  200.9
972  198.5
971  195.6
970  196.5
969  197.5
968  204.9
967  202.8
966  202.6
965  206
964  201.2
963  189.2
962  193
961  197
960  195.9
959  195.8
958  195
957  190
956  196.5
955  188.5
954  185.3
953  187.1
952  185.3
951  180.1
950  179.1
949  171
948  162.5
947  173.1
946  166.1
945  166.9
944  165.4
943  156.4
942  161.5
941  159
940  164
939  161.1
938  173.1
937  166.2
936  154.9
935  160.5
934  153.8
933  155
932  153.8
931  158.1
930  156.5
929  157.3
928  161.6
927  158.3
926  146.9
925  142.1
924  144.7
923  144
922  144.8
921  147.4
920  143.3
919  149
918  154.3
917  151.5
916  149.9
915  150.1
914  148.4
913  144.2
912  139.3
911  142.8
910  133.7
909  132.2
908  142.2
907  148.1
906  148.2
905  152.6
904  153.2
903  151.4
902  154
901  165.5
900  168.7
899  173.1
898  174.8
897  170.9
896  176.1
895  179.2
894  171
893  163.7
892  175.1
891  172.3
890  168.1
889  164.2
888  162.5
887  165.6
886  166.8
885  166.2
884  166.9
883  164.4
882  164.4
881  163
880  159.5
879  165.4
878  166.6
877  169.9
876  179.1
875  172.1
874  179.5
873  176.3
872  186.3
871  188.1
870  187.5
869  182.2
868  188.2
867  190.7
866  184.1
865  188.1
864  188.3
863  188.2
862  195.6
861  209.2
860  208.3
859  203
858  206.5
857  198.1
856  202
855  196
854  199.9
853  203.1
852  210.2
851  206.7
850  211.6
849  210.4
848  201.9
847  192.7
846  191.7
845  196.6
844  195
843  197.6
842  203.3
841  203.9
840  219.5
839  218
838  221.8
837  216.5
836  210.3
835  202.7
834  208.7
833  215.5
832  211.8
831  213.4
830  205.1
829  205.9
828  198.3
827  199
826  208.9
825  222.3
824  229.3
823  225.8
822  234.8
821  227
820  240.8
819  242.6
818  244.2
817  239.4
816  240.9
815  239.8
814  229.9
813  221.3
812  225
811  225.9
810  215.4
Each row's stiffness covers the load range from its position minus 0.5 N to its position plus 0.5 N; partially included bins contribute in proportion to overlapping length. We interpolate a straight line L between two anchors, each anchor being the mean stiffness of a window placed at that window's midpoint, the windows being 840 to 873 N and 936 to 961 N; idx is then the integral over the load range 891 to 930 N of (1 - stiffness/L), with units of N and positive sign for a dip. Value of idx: 6.46 N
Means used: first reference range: 197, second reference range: 176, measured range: 154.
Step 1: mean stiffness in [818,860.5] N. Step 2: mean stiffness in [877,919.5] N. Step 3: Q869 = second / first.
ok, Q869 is 0.8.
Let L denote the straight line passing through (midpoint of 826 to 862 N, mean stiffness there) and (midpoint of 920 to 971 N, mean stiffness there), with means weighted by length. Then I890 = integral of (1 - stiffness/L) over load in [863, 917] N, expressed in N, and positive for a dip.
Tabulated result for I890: 7.12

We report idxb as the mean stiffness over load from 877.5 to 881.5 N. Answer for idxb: 164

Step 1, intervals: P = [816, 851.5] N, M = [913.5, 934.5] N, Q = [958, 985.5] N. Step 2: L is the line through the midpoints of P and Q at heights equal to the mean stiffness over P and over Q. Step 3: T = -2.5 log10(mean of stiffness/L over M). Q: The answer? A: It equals 0.32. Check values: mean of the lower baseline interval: 214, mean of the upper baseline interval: 198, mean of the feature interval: 151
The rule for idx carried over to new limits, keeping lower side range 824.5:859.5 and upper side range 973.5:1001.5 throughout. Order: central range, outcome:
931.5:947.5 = 3.06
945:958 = 1.24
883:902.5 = 3.30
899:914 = 3.93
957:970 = 0.05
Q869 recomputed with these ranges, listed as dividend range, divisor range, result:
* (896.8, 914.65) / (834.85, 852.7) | 0.74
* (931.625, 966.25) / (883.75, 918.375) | 1.12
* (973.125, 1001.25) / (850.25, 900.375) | 1.09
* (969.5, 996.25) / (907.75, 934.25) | 1.34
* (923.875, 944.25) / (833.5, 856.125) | 0.77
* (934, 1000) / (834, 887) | 0.99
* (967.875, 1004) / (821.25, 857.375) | 0.95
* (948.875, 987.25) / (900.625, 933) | 1.31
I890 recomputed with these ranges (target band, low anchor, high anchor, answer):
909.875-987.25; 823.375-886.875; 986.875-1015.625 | 8.94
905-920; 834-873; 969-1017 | 4.07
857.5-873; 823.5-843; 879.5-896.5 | -0.56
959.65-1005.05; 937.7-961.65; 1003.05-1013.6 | -2.08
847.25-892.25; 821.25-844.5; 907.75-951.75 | 1.43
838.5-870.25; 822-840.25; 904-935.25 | -0.48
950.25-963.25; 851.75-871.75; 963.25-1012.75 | 0.44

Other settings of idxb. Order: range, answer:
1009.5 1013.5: 200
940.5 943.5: 159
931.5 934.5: 154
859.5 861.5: 209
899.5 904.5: 159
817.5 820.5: 243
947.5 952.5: 176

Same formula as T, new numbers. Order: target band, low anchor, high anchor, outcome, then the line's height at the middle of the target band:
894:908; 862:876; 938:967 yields 0.133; 184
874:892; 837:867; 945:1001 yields 0.192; 200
